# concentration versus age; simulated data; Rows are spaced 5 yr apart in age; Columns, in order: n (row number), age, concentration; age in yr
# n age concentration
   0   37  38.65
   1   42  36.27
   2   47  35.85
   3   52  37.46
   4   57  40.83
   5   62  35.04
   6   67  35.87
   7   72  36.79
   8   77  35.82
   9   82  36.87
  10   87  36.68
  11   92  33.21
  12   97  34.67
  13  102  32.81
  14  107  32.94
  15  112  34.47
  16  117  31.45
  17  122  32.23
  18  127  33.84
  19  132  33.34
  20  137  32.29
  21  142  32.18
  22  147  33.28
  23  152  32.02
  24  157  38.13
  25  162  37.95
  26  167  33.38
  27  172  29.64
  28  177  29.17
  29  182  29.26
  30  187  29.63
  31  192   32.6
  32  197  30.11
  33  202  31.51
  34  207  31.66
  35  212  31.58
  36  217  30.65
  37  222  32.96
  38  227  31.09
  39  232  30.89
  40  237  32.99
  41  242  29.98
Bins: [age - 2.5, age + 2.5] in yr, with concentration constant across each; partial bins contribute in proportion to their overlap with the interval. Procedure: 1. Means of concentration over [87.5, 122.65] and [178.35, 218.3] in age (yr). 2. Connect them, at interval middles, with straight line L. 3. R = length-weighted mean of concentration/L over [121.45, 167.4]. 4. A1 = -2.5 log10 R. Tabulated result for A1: -0.06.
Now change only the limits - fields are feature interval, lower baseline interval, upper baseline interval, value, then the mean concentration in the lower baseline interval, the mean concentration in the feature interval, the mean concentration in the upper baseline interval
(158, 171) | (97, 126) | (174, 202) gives -0.14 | 33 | 35.3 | 30.3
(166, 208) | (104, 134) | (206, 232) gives 0.05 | 33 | 30.6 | 31.5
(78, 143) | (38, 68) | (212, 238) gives 0.05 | 37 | 33.7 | 31.6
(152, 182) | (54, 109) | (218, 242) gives 0.01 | 35.6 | 33.2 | 31.7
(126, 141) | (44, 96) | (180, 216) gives 0.02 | 36.4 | 33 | 30.9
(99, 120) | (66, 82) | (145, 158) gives 0.07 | 36.3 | 32.9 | 34.1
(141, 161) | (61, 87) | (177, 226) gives -0.04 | 36.2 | 34.3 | 31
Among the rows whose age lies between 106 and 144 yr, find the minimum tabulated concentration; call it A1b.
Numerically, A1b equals 31.45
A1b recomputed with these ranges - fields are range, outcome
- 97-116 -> 32.81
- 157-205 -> 29.17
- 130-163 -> 32.02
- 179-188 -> 29.26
